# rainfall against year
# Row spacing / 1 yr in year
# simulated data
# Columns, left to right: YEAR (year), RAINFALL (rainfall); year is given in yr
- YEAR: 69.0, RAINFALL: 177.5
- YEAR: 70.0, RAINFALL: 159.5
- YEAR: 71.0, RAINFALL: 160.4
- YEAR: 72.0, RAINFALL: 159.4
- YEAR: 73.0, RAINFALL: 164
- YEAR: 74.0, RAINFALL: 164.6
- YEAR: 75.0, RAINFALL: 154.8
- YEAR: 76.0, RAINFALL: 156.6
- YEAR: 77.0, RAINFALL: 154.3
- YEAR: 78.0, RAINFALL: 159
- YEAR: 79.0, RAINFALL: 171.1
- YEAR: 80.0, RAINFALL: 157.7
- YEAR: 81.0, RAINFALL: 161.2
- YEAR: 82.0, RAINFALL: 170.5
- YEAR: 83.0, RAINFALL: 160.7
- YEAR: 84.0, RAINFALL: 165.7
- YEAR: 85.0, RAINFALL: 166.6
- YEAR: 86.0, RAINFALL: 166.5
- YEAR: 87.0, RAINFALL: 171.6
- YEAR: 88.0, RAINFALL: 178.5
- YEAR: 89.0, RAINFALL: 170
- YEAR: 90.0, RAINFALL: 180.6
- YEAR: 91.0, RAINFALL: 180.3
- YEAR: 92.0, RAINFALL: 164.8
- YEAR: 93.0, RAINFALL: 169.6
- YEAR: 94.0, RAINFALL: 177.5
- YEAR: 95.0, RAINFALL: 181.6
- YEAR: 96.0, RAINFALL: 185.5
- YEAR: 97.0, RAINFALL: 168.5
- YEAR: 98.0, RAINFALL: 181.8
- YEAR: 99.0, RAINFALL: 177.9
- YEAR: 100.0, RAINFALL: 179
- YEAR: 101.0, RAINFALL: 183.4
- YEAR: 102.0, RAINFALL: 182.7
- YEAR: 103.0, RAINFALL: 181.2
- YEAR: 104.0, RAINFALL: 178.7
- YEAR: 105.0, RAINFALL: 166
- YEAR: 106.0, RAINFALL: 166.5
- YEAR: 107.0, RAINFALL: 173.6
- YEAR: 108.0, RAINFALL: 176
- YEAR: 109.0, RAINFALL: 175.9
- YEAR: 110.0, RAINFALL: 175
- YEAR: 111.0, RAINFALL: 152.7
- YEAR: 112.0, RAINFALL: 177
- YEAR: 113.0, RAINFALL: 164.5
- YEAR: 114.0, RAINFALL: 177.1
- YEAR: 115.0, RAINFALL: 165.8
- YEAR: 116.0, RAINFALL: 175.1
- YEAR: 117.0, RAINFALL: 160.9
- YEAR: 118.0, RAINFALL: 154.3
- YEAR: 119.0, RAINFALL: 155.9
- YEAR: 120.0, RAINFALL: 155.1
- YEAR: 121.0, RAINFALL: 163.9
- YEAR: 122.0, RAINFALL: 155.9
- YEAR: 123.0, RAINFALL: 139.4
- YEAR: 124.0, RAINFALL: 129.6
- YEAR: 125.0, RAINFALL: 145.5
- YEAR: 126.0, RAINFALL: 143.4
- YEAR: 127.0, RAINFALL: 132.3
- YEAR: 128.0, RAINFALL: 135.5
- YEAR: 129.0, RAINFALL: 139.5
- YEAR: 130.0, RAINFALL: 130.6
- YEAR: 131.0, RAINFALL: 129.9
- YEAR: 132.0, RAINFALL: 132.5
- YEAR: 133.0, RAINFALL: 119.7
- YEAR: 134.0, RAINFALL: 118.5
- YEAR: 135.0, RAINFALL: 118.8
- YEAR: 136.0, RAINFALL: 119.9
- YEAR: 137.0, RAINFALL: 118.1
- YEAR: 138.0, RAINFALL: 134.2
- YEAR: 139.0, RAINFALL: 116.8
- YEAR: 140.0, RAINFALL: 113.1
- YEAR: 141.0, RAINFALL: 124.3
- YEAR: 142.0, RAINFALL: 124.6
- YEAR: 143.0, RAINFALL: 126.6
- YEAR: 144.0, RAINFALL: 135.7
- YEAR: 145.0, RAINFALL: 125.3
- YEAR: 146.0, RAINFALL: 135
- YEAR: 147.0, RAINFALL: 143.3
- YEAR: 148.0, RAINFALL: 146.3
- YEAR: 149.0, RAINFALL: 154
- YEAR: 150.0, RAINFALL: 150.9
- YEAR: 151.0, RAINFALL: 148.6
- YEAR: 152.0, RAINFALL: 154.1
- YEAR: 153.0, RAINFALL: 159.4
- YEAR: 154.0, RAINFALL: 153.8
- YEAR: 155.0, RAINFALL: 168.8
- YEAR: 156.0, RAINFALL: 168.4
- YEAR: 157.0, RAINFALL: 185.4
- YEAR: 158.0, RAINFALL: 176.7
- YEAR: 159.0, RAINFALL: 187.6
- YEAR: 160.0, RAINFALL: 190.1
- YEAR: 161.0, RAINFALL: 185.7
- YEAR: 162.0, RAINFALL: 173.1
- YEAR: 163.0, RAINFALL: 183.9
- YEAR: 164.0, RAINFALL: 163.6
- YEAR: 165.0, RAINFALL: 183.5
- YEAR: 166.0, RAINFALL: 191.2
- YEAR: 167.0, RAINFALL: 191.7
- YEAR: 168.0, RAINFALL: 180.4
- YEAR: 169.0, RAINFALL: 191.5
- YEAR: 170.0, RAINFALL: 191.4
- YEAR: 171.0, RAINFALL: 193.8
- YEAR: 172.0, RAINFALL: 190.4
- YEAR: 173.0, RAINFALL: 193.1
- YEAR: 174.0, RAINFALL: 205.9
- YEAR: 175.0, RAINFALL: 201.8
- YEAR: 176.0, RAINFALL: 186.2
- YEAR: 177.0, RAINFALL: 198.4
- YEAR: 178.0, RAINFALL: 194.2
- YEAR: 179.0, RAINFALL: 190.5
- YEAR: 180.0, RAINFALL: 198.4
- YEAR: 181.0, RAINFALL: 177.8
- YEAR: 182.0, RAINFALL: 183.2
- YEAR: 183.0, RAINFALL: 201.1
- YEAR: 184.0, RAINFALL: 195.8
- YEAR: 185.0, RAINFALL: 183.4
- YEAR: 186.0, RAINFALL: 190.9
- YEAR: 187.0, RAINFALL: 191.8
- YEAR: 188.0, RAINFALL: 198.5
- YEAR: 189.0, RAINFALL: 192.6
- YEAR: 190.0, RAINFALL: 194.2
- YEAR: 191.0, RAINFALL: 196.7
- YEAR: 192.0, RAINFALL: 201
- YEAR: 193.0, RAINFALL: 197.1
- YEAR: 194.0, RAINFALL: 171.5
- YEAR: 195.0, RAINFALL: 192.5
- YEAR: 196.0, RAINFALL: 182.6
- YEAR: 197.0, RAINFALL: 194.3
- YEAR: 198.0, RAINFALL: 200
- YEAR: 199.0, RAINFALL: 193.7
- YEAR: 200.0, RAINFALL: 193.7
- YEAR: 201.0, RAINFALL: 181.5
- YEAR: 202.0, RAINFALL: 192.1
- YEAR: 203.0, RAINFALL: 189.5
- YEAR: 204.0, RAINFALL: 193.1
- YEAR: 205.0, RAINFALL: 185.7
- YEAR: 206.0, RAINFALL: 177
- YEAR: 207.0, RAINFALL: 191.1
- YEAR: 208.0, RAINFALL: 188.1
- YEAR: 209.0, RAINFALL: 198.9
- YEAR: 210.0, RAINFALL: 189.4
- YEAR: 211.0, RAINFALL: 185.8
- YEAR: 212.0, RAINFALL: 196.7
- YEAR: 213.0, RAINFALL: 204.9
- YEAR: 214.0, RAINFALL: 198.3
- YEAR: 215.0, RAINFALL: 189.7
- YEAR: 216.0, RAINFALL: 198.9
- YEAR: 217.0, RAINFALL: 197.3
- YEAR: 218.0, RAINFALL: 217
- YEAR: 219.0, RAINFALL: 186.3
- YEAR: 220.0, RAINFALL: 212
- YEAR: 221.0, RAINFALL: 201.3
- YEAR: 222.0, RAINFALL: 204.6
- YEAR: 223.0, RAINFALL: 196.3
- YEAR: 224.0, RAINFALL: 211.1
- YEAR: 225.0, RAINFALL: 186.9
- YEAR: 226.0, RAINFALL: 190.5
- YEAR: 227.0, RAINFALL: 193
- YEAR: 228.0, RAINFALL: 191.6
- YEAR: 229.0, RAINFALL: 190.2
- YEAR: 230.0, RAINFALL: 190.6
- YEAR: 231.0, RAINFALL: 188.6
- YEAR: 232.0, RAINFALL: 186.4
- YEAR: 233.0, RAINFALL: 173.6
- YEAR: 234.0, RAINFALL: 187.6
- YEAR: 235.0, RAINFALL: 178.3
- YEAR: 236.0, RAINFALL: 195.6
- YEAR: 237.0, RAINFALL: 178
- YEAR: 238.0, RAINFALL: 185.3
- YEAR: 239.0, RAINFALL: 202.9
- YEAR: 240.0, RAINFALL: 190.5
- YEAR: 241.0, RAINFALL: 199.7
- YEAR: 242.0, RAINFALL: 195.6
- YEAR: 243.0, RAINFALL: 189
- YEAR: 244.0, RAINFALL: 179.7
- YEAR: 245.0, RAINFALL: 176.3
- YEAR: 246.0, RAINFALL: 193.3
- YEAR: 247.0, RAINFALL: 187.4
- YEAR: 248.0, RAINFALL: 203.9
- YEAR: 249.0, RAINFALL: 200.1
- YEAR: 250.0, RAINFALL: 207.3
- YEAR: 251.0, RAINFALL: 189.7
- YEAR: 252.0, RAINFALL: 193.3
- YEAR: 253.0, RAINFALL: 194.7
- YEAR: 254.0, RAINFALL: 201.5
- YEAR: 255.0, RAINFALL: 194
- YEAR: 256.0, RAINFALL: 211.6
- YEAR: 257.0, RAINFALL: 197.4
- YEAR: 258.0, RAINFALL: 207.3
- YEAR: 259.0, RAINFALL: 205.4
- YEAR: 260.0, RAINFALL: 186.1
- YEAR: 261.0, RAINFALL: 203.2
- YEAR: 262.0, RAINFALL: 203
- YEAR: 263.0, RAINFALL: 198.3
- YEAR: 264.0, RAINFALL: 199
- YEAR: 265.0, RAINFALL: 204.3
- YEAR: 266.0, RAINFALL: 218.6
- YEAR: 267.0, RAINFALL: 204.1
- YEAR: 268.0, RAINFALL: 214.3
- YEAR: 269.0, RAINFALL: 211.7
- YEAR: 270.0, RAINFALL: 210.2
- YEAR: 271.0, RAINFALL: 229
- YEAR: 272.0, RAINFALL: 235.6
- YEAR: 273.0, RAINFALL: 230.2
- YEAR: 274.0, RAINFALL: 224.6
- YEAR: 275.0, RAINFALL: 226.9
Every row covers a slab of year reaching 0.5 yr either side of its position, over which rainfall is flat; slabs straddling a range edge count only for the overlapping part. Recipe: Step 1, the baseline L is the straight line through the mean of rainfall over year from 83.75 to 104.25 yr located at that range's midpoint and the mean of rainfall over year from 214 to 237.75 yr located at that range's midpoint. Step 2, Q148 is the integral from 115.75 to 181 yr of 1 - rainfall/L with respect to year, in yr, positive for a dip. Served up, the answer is 8.9 yr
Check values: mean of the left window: 176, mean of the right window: 193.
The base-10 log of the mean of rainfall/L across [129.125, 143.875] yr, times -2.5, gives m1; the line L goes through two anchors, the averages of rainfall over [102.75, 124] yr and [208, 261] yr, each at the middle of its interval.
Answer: 0.346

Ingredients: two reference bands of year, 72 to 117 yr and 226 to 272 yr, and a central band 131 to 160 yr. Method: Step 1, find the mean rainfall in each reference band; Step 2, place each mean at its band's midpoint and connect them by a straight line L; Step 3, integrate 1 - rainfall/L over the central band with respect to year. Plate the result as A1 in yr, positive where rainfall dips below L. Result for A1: 6.0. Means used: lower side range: 170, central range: 142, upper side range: 197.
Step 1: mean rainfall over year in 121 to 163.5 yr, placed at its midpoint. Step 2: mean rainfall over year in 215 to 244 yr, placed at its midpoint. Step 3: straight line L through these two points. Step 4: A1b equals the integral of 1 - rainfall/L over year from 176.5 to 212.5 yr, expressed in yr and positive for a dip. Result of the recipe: -3.6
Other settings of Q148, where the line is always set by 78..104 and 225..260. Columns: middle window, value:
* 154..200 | -1.12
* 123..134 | 2.75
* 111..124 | 1.18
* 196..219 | -0.62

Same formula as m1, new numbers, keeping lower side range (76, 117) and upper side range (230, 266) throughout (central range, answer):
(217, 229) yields -0.05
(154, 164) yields 0.02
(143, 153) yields 0.24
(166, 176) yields -0.06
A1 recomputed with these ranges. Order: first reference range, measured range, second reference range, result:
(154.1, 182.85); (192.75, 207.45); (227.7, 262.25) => 0.0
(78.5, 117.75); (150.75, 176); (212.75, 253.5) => 0.2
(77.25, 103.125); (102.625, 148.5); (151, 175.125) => 7.9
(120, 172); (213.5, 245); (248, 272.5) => -0.4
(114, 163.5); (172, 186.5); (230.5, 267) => -2.5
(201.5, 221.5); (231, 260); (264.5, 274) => 2.2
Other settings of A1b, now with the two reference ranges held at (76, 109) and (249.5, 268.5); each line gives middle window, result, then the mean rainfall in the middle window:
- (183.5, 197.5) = -0.2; 192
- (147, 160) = 1.4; 163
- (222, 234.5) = 0.3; 191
